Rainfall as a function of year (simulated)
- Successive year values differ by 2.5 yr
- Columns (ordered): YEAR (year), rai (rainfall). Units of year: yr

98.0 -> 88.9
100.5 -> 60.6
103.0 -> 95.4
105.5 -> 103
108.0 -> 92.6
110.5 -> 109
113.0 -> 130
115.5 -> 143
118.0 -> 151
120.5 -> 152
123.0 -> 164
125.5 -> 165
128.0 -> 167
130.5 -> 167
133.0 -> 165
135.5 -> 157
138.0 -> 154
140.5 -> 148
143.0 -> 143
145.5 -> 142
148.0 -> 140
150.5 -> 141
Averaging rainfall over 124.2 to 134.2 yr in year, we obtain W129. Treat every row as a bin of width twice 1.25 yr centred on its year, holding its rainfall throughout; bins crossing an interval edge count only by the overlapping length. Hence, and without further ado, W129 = 166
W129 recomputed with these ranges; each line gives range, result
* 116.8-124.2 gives 156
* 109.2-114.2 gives 119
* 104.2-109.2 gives 97.8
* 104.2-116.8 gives 116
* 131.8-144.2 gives 153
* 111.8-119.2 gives 141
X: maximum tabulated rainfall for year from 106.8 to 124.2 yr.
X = 164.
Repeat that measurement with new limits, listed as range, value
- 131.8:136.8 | 165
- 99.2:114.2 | 130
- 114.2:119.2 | 151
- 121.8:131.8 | 167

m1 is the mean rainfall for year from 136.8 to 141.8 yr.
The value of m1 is 151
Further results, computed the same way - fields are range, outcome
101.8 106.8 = 99.2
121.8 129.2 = 165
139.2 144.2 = 146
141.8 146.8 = 142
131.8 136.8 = 161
